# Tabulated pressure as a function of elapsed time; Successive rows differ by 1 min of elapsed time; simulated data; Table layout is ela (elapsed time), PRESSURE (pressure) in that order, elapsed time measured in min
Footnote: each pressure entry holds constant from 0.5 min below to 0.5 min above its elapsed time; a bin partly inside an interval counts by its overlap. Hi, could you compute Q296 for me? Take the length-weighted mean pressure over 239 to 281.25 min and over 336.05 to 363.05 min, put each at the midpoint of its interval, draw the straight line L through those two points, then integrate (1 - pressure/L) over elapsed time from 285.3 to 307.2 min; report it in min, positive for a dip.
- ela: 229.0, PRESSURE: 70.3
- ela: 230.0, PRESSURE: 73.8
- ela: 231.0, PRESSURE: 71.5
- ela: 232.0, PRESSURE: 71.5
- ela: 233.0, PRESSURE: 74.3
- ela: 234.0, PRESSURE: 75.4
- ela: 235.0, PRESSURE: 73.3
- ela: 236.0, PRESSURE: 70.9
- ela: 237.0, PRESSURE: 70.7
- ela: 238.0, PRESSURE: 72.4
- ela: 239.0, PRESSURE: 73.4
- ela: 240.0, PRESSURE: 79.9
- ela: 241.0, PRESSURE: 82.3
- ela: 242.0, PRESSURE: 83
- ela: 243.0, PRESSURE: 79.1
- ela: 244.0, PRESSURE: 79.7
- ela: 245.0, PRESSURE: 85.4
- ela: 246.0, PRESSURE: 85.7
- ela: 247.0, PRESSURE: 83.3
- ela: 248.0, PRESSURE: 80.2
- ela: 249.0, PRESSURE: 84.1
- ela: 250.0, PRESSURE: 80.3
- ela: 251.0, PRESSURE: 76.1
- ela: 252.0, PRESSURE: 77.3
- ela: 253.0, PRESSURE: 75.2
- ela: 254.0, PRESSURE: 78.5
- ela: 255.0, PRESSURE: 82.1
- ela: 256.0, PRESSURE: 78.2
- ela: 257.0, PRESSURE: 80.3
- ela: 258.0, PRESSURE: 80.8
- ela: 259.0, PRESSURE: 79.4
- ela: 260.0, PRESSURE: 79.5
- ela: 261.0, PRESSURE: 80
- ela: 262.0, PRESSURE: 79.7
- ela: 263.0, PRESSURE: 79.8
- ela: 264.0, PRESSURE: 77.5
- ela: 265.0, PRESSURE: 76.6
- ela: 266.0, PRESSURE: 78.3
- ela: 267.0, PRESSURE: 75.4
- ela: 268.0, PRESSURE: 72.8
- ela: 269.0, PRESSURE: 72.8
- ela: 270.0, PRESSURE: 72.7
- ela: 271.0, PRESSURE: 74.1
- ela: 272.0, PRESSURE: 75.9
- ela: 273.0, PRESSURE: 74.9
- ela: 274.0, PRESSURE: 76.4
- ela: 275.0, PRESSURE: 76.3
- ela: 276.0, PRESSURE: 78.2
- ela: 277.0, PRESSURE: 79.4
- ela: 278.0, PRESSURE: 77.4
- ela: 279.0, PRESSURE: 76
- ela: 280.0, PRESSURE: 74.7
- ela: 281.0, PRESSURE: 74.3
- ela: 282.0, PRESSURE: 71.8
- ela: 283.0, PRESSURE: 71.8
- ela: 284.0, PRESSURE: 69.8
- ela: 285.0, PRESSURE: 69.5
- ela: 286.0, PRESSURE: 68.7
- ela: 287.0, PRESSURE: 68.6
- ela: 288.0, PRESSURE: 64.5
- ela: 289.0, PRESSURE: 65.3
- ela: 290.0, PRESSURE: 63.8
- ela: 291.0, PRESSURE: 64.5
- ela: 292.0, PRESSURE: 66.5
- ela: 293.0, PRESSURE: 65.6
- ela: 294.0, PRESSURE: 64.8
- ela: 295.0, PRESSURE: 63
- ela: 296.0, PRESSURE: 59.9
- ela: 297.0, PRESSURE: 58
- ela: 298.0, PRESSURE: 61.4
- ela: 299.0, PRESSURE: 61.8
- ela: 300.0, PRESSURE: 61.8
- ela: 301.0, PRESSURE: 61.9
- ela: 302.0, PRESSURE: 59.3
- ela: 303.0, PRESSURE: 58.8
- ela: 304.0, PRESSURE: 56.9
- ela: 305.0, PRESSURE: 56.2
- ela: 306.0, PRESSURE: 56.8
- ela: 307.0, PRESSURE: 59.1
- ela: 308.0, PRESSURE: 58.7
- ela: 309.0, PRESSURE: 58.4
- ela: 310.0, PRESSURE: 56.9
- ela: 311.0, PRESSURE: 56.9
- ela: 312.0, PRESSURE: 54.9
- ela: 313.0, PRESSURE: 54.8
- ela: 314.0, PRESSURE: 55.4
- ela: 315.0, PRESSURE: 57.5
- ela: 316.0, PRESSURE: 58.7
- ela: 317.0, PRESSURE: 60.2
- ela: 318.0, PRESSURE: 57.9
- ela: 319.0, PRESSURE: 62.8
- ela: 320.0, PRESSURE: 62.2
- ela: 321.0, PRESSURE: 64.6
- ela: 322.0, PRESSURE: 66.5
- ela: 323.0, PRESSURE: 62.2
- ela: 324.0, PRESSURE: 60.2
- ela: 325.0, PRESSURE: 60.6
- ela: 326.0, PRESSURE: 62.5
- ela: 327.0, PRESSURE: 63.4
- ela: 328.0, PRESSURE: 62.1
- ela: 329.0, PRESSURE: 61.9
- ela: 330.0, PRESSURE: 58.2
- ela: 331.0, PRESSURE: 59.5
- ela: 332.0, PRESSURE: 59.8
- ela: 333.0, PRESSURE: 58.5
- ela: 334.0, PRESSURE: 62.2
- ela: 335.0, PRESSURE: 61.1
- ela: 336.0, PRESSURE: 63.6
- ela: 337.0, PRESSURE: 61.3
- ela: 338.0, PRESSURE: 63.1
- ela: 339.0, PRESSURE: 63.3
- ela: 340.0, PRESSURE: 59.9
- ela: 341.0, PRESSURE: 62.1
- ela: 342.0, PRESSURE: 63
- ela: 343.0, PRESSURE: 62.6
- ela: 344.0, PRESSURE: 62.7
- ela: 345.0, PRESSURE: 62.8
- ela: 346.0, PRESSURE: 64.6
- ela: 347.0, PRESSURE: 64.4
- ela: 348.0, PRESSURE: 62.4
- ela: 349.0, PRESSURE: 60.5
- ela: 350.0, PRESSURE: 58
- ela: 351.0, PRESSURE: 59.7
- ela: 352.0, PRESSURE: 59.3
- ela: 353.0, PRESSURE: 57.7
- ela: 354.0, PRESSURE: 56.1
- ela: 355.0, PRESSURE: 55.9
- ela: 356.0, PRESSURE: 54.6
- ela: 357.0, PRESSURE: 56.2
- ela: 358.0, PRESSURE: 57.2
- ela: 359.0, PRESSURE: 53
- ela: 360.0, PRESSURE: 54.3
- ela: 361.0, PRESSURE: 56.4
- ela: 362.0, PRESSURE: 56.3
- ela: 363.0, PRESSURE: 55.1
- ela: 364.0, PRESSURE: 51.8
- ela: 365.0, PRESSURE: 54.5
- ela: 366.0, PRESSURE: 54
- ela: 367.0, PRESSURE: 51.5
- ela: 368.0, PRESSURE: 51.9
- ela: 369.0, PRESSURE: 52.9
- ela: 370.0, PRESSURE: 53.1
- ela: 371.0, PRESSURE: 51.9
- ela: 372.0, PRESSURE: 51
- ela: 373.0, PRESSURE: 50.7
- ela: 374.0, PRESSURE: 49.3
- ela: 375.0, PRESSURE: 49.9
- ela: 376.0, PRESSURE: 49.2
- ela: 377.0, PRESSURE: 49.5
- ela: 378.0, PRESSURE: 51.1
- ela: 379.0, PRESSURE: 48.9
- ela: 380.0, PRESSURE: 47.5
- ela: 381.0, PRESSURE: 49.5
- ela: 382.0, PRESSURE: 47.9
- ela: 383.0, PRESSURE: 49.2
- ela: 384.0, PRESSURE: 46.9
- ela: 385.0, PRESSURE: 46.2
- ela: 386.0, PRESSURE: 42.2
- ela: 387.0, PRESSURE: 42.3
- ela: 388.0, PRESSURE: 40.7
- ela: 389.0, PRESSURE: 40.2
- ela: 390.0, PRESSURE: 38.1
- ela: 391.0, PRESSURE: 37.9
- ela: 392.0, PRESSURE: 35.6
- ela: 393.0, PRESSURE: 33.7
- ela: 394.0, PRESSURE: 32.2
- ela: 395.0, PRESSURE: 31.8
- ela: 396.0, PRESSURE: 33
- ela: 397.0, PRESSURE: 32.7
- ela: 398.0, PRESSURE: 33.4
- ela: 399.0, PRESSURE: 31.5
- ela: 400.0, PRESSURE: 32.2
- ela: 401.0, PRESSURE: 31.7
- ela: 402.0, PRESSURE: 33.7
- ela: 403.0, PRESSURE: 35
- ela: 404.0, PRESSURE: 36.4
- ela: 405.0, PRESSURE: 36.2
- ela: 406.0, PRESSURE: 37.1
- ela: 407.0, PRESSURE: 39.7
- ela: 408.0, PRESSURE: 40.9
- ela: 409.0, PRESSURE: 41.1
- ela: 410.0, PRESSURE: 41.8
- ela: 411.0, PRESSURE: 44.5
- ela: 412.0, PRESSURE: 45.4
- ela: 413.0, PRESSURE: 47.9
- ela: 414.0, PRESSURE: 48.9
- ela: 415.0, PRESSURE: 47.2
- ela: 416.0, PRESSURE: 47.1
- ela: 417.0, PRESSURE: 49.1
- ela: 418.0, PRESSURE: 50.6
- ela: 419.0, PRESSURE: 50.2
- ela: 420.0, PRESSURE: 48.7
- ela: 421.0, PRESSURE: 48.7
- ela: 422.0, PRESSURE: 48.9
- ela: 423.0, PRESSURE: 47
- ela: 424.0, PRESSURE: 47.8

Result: 2.6 min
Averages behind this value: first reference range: 78.4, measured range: 62.3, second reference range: 59.5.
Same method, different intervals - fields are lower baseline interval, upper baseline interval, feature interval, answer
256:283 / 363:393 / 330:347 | -1.1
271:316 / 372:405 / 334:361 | -4.5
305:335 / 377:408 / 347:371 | -3.5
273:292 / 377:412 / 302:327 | 1.3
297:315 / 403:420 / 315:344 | -3.4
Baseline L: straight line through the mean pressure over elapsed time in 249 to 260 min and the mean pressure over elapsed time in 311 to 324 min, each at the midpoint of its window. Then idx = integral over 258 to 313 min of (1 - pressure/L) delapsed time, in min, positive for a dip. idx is 1.0 min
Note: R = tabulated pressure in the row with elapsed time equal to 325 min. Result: 60.6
